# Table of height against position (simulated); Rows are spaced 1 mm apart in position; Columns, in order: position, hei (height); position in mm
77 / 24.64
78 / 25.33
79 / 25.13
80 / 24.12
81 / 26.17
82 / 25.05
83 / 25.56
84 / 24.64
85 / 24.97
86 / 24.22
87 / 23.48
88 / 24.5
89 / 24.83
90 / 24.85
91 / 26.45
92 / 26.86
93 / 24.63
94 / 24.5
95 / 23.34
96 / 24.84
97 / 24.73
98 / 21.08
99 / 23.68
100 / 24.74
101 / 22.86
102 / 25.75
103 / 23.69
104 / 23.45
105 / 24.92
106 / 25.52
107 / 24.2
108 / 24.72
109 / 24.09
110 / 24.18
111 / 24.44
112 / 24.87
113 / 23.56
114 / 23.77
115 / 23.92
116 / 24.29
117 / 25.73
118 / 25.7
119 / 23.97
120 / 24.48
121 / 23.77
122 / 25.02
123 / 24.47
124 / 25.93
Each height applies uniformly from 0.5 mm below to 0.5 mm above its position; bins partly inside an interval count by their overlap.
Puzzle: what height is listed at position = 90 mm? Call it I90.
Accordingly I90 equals 24.85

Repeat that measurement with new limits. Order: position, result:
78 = 25.33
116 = 24.29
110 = 24.18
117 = 25.73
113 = 23.56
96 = 24.84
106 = 25.52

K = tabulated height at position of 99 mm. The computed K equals 23.68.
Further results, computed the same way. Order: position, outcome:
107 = 24.2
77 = 24.64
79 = 25.13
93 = 24.63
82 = 25.05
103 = 23.69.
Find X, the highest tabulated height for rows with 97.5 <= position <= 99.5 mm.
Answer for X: 23.68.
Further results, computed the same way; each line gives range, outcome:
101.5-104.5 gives 25.75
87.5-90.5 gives 24.85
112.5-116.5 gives 24.29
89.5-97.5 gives 26.86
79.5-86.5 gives 26.17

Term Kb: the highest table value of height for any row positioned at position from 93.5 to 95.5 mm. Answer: 24.5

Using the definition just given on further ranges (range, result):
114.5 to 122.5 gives 25.73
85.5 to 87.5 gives 24.22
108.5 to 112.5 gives 24.87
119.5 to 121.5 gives 24.48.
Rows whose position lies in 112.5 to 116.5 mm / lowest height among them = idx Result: 23.56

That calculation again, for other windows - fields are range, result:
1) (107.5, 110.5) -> 24.09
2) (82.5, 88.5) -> 23.48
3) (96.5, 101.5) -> 21.08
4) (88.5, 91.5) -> 24.83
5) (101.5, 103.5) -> 23.69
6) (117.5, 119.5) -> 23.97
